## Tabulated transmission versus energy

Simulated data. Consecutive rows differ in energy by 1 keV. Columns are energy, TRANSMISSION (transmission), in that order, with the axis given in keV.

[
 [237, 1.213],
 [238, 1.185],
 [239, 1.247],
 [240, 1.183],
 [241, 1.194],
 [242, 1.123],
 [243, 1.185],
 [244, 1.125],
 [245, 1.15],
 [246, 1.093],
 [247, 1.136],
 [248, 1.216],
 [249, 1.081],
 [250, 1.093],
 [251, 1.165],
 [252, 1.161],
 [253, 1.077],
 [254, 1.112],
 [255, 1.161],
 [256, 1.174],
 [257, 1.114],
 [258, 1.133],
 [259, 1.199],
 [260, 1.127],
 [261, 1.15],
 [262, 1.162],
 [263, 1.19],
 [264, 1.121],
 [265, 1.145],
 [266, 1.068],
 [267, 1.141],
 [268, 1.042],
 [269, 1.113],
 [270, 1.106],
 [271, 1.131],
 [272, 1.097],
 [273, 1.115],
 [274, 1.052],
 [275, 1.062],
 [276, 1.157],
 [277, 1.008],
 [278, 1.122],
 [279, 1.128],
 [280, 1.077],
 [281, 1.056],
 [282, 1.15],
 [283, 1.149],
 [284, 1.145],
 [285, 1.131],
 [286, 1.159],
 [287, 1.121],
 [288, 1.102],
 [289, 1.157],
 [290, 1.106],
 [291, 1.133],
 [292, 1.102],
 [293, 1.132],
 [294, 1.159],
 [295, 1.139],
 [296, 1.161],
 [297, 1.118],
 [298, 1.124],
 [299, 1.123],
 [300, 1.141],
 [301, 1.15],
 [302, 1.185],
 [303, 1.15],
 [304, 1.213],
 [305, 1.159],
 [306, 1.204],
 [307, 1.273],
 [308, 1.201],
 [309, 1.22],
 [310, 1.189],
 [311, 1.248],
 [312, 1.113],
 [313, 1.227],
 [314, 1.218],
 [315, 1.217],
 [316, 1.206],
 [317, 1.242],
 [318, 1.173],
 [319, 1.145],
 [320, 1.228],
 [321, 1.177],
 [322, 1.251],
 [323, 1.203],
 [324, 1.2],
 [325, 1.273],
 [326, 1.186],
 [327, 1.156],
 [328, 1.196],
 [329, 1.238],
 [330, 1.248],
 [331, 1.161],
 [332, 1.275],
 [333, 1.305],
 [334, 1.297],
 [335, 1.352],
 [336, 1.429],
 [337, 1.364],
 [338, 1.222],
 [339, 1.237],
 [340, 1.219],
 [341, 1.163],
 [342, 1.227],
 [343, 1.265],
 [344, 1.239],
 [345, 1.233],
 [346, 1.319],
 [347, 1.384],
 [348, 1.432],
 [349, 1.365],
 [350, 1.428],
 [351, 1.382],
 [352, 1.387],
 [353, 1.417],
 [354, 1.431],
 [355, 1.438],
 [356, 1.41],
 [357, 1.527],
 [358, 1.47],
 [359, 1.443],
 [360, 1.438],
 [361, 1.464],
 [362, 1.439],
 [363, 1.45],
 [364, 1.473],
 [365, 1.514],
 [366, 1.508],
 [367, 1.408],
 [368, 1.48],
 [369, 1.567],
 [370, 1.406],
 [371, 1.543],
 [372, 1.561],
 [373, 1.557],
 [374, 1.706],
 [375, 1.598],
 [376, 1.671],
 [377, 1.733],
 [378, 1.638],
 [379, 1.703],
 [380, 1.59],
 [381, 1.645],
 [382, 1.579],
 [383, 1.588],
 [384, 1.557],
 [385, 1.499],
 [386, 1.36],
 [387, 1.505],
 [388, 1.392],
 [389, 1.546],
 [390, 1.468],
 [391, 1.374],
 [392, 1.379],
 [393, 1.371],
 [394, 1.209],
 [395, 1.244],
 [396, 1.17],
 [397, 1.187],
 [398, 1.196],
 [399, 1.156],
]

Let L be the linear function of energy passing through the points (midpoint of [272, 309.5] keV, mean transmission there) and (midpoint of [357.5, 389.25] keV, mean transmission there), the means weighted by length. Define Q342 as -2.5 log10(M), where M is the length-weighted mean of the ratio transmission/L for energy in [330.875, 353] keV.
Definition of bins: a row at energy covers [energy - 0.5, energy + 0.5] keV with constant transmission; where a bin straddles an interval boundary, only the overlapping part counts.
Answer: 0.059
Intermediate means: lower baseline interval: 1.14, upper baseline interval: 1.53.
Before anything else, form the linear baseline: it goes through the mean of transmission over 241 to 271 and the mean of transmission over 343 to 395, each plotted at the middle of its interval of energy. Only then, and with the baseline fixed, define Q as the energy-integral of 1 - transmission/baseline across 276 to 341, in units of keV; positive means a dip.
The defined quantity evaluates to 5.3 keV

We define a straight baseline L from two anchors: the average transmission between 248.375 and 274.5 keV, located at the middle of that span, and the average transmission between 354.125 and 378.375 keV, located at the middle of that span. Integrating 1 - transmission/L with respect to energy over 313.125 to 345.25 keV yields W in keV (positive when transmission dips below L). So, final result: 3.3 keV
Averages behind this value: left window 1.12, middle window 1.24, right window 1.52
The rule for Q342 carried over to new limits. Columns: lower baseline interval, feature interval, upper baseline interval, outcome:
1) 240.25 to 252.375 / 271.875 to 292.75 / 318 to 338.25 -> 0.072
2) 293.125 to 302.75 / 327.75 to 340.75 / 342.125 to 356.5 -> 0.023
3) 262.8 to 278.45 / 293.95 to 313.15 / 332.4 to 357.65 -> 0.030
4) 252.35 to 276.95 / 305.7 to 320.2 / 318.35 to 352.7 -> 0.015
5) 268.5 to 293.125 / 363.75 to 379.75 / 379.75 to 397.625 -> -0.144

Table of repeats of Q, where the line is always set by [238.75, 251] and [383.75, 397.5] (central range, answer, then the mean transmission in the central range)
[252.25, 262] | 0.2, 1.14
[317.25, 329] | 0.6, 1.2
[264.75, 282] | 1.4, 1.1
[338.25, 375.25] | -2.7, 1.42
